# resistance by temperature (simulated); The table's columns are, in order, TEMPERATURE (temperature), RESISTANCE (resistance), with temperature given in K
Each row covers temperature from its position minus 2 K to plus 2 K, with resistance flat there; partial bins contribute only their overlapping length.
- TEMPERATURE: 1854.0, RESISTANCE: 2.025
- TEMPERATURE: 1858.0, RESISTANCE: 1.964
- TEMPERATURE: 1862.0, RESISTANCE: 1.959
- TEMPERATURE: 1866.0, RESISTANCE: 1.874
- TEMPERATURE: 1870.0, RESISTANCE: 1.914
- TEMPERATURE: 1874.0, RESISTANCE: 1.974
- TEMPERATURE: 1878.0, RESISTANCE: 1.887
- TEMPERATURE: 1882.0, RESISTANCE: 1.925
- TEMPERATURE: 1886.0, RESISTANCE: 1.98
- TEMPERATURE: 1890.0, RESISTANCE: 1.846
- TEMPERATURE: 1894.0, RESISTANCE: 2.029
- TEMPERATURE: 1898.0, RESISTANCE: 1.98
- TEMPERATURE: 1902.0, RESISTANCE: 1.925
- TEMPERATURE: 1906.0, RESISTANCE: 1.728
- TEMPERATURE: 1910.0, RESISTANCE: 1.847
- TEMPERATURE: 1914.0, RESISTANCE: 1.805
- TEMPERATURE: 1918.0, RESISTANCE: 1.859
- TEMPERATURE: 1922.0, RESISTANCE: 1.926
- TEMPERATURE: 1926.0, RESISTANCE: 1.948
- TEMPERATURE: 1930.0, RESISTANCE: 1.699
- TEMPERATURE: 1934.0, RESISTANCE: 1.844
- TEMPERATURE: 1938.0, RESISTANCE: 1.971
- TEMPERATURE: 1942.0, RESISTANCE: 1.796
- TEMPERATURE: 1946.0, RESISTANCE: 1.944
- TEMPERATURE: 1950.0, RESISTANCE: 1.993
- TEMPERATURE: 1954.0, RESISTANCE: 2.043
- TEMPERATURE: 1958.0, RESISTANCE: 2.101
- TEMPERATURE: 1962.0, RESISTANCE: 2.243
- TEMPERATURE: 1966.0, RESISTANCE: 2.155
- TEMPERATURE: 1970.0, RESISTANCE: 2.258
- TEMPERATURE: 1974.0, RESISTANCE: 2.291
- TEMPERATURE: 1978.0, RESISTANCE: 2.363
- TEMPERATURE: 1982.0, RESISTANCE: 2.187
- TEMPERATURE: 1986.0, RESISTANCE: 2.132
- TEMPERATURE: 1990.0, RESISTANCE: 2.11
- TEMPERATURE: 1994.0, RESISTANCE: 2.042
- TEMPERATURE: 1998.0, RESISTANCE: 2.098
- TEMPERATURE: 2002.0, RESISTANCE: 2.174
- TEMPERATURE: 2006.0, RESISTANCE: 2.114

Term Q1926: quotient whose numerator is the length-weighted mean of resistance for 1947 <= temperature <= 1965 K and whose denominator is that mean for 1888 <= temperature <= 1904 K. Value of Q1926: 1.1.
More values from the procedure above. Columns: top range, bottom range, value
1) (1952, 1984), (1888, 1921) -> 1.17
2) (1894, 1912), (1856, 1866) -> 0.97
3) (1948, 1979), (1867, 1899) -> 1.12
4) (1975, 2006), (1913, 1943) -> 1.16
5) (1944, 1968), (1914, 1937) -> 1.12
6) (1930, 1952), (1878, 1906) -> 0.98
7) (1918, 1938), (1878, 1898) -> 0.96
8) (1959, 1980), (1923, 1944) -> 1.22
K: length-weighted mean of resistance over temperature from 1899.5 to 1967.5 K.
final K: 1.93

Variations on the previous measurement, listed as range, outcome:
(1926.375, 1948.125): 1.86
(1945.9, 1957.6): 2.02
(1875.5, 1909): 1.91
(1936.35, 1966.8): 2.03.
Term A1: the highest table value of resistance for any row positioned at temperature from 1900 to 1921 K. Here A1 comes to 1.925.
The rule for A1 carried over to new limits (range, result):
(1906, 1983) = 2.363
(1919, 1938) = 1.971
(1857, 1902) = 2.029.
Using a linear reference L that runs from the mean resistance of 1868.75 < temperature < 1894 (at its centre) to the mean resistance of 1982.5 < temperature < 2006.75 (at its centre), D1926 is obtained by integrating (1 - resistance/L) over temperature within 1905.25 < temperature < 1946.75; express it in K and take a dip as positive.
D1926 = 3.1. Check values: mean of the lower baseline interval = 1.93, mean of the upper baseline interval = 2.12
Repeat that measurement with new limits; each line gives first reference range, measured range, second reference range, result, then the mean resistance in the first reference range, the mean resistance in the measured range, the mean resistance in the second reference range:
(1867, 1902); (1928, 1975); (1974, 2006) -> 1.38 K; 1.94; 2.02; 2.16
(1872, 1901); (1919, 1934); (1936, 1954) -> 0.66 K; 1.95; 1.86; 1.94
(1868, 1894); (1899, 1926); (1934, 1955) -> 1.00 K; 1.93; 1.86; 1.93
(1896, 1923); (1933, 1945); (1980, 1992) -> 0.57 K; 1.86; 1.88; 2.14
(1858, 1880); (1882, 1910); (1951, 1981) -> 1.27 K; 1.93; 1.91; 2.2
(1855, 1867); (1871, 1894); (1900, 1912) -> -0.49 K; 1.94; 1.93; 1.83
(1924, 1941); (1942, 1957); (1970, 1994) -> 0.04 K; 1.86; 1.97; 2.21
